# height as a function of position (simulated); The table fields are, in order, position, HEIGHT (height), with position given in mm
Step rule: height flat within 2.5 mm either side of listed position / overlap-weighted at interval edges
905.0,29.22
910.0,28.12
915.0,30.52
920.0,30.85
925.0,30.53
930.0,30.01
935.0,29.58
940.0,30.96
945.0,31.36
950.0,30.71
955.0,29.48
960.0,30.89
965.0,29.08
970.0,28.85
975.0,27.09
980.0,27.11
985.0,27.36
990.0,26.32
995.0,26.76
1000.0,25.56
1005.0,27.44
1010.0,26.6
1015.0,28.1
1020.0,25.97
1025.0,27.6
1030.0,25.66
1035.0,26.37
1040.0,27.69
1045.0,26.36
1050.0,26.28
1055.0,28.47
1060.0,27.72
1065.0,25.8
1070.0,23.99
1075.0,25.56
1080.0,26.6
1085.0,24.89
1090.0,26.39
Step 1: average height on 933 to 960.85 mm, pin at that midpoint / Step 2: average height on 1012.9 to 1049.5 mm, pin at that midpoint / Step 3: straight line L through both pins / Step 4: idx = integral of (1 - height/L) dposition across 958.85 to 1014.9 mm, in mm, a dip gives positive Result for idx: 2.4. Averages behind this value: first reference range 30.5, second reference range 26.8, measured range 27.5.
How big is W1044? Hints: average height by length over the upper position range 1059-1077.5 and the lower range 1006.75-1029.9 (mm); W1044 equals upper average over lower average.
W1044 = 1.0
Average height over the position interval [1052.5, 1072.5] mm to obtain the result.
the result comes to 26.5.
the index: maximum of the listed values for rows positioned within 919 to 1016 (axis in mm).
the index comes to 31.36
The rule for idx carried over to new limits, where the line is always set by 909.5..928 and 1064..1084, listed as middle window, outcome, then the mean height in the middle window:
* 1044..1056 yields -0.4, 26.9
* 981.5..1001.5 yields 1.0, 26.6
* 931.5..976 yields -1.1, 29.9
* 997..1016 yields 0.5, 26.8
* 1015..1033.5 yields 0.2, 26.6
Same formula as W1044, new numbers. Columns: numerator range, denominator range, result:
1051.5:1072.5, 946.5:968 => 0.88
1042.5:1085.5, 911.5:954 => 0.86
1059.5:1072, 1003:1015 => 0.94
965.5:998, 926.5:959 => 0.90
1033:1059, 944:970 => 0.90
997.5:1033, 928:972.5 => 0.89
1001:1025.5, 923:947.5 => 0.89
